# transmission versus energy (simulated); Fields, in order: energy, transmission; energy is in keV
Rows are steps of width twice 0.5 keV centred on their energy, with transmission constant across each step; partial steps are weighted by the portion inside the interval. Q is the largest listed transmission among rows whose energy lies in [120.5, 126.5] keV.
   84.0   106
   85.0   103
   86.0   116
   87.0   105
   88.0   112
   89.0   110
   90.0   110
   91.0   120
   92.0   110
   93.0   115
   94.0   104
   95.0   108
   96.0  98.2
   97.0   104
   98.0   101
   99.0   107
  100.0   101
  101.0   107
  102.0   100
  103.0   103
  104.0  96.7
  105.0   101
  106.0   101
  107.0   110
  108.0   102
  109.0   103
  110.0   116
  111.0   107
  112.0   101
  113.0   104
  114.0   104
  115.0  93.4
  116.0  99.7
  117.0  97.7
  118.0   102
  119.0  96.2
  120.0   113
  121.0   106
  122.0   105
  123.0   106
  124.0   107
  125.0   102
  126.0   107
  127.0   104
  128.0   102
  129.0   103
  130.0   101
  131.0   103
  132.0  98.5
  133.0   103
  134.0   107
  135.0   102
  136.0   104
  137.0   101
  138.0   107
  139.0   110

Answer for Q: 107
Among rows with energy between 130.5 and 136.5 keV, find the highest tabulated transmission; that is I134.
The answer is 107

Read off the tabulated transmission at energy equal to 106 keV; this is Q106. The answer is 101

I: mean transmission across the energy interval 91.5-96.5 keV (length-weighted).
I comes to 107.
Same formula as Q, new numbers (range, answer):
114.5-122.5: 113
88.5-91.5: 120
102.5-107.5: 110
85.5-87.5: 116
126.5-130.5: 104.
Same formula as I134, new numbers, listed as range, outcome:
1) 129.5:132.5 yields 103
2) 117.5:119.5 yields 102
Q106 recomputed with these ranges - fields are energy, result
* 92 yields 110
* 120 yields 113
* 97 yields 104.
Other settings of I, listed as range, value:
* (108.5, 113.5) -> 106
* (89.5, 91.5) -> 115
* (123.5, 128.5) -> 104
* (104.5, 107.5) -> 104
